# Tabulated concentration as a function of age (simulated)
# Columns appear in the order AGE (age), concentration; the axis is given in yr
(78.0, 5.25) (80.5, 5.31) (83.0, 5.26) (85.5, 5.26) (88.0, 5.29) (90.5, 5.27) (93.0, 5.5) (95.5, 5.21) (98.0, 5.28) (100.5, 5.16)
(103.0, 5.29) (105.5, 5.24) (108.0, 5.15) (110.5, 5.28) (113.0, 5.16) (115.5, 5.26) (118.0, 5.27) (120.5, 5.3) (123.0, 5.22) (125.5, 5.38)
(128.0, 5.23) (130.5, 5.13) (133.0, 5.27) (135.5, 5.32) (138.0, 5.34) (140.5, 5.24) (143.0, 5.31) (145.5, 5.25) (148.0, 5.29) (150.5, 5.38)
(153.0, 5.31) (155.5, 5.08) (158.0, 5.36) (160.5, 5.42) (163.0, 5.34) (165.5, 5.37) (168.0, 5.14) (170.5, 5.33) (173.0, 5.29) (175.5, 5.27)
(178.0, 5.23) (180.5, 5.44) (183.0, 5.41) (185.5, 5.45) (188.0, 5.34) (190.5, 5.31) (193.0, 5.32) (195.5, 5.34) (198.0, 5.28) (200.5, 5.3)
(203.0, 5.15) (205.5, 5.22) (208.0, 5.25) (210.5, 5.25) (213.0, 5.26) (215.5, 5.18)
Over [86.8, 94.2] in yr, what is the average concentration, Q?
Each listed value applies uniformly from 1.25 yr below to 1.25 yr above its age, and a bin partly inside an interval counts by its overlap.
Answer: 5.35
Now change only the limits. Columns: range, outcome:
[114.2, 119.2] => 5.26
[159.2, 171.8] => 5.32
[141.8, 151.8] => 5.31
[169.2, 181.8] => 5.31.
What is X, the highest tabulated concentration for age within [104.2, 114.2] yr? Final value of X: 5.28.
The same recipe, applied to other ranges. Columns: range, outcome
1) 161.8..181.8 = 5.44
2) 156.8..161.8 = 5.42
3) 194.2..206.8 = 5.34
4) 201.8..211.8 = 5.25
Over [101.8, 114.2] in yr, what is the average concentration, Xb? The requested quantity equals 5.22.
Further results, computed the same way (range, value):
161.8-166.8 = 5.35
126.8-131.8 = 5.18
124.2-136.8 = 5.27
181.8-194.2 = 5.37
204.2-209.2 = 5.23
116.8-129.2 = 5.28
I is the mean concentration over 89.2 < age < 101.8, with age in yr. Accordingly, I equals 5.28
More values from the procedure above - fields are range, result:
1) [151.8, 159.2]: 5.25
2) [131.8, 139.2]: 5.31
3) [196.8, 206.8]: 5.24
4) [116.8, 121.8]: 5.28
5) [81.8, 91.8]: 5.27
